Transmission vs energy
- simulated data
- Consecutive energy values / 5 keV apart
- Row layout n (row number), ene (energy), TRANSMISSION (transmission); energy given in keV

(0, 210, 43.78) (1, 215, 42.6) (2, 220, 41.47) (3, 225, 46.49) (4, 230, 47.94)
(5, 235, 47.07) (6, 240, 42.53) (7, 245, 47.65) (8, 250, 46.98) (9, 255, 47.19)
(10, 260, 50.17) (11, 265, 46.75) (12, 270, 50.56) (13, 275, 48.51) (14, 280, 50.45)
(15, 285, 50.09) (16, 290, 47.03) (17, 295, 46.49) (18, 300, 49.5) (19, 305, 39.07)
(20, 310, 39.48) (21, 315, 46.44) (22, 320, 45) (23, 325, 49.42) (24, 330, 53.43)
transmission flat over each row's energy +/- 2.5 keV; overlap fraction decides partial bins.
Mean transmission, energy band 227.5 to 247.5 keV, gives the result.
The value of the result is 46.3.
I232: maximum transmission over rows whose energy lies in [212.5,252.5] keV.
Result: 47.94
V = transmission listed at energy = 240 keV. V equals 42.53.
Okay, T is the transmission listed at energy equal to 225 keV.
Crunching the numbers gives 46.49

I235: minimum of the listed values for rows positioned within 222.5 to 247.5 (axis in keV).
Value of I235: 42.53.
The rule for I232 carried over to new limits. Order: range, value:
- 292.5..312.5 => 49.5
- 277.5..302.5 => 50.45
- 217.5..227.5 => 46.49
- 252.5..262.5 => 50.17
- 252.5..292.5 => 50.56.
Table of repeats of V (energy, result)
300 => 49.5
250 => 46.98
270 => 50.56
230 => 47.94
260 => 50.17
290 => 47.03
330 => 53.43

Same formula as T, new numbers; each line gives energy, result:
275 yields 48.51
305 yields 39.07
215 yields 42.6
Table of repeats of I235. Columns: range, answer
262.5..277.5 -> 46.75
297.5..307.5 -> 39.07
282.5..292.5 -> 47.03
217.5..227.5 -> 41.47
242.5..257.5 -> 46.98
